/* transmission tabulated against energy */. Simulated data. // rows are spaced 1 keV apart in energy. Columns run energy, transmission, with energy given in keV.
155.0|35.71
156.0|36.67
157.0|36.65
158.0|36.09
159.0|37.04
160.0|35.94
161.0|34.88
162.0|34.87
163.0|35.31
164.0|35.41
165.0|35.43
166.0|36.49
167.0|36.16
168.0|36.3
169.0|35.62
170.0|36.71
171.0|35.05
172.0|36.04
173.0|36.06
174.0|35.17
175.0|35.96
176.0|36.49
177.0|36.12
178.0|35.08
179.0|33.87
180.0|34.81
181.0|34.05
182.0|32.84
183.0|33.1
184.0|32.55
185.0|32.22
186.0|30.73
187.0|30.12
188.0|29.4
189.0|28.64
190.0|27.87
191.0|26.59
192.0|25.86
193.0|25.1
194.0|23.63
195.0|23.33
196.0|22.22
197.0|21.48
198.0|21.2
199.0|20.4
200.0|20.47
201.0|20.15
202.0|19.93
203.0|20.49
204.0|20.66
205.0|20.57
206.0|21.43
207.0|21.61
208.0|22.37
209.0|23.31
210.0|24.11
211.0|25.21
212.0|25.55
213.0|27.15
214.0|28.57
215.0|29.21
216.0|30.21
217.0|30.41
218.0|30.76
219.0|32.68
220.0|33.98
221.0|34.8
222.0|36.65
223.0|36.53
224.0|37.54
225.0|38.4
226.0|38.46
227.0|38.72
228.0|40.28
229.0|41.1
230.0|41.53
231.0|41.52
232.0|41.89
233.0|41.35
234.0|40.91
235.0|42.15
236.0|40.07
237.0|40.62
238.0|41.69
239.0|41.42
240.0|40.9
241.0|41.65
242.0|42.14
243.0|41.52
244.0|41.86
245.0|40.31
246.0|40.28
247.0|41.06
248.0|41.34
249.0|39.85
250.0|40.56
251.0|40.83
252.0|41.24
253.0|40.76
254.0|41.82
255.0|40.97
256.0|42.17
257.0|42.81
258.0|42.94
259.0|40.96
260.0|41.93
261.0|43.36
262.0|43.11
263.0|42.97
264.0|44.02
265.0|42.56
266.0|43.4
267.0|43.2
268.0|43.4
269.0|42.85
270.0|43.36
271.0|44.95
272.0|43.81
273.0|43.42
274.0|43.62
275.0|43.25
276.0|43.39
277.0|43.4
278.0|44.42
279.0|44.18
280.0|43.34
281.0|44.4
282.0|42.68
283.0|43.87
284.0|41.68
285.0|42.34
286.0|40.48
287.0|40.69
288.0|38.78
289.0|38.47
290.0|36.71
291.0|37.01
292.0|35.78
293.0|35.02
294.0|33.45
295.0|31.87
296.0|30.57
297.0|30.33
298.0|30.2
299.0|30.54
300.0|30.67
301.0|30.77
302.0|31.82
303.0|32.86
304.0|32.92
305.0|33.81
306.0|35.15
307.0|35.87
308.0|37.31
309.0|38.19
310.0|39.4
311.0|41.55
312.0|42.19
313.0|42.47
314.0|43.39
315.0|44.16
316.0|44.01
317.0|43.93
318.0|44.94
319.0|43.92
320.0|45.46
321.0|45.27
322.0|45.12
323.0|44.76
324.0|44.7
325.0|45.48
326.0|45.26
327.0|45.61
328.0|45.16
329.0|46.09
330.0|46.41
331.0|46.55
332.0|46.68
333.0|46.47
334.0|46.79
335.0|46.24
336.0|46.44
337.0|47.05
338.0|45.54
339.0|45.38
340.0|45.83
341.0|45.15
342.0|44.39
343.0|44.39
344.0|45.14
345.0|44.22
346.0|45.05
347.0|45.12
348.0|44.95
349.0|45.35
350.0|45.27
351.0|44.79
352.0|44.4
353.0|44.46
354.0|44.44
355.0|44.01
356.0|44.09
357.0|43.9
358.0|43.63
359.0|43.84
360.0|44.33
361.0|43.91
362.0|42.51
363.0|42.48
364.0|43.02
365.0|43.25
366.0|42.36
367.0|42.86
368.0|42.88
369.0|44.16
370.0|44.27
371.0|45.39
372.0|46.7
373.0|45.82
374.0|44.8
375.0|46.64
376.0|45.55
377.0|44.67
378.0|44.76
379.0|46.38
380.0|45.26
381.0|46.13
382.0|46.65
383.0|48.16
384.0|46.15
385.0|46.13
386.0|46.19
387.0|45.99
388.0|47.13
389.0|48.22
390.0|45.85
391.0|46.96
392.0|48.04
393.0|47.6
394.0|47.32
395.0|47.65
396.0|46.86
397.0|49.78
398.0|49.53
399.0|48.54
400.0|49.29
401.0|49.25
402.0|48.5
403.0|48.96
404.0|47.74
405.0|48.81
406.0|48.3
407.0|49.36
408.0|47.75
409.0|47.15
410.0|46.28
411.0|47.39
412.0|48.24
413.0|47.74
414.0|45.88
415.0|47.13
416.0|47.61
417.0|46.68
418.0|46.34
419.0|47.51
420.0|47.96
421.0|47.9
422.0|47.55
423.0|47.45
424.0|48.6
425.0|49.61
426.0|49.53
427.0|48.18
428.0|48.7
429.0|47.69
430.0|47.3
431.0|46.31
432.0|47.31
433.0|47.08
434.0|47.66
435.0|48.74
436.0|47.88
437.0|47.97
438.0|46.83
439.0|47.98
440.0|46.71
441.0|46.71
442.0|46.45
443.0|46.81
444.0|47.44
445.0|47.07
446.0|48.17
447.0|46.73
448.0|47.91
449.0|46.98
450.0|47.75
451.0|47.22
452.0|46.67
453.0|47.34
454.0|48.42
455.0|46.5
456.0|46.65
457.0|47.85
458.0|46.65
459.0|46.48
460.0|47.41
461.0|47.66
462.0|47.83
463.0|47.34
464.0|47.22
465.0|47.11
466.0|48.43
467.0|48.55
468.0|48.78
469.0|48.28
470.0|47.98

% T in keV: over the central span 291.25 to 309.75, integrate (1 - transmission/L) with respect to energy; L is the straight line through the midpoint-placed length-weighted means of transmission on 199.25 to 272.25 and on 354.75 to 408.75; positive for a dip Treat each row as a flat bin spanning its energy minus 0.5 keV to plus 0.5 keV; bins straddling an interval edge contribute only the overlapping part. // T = 3.39 keV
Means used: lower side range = 36.5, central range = 33.3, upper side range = 46.1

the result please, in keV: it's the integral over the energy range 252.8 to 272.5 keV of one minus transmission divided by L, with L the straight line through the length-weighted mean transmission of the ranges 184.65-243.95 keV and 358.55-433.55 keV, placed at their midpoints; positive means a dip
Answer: -4.1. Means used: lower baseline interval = 31.3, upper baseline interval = 46.7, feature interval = 42.8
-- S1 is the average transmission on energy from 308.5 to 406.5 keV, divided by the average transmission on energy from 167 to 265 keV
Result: 1.33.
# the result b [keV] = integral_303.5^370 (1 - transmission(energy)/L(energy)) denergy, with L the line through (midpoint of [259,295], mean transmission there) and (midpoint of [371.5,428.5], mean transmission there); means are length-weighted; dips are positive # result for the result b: 1.1 keV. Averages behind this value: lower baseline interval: 41.7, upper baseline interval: 47.4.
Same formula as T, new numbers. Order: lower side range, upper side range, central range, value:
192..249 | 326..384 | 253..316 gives -2.5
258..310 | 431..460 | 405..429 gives -1.0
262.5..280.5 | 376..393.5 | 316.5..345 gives -0.3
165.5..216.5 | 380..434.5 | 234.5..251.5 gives -4.1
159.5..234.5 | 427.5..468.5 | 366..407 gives -3.1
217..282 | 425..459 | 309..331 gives -0.4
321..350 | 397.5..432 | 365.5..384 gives 0.6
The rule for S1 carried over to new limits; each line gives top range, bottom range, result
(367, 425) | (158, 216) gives 1.60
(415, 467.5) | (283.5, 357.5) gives 1.15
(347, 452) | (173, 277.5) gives 1.32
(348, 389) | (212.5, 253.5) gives 1.17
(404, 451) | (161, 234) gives 1.53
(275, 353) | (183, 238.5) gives 1.37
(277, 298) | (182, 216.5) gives 1.53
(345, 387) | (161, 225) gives 1.50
